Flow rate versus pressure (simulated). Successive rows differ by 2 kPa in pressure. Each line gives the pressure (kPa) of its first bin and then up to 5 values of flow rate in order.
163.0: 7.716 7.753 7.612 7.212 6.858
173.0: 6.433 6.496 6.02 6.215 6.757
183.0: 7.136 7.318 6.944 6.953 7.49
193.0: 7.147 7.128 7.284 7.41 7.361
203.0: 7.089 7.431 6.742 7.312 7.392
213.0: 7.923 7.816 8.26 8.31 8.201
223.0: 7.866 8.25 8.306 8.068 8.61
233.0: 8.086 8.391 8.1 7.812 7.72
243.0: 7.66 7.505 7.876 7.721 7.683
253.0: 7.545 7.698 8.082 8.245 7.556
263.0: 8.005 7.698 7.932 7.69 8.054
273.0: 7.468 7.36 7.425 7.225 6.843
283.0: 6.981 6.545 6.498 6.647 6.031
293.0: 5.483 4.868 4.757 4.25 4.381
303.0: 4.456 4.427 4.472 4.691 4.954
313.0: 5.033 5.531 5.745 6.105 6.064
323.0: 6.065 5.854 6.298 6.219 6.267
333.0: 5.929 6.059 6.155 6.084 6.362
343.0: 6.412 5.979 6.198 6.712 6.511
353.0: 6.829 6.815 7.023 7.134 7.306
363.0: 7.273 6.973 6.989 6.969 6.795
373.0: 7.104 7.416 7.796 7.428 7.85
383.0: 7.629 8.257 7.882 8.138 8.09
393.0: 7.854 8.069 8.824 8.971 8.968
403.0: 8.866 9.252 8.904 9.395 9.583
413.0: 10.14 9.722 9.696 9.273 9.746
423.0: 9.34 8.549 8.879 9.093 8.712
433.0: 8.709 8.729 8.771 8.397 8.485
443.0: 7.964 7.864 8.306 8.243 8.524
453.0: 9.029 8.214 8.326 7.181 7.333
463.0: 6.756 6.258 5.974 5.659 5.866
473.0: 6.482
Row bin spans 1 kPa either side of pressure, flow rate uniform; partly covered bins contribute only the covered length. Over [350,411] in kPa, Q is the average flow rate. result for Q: 7.81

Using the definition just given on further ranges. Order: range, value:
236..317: 6.66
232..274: 7.83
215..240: 8.17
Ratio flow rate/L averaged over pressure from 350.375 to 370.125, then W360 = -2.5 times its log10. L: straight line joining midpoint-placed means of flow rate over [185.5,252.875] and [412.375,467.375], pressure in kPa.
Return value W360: 0.17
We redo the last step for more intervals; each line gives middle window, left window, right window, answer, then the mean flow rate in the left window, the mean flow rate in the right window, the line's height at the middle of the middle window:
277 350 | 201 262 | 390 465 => 0.369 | 7.83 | 8.64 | 8.17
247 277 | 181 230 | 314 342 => -0.136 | 7.53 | 6.05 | 6.85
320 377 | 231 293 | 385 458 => 0.238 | 7.52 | 8.76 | 8.19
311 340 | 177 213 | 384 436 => 0.354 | 7.12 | 8.91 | 8.2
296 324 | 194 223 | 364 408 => 0.467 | 7.56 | 7.96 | 7.79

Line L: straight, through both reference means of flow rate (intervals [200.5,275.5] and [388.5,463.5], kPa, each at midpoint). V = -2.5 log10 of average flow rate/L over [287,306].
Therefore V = 0.50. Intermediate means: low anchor 7.82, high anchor 8.67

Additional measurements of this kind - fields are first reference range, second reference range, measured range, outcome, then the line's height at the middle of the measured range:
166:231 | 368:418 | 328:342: 0.30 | 8.08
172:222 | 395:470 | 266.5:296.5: 0.13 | 7.68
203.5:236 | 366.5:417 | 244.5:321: 0.23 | 8.07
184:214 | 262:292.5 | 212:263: -0.11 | 7.23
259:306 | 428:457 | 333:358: 0.14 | 7.28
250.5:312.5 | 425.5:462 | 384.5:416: -0.12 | 7.87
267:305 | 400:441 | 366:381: 0.12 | 8.12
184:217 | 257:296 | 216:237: -0.14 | 7.25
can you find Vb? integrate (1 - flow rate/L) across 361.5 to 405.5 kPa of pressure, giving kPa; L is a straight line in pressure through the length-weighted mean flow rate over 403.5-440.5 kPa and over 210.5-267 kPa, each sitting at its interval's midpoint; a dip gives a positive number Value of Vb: 5.2 kPa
